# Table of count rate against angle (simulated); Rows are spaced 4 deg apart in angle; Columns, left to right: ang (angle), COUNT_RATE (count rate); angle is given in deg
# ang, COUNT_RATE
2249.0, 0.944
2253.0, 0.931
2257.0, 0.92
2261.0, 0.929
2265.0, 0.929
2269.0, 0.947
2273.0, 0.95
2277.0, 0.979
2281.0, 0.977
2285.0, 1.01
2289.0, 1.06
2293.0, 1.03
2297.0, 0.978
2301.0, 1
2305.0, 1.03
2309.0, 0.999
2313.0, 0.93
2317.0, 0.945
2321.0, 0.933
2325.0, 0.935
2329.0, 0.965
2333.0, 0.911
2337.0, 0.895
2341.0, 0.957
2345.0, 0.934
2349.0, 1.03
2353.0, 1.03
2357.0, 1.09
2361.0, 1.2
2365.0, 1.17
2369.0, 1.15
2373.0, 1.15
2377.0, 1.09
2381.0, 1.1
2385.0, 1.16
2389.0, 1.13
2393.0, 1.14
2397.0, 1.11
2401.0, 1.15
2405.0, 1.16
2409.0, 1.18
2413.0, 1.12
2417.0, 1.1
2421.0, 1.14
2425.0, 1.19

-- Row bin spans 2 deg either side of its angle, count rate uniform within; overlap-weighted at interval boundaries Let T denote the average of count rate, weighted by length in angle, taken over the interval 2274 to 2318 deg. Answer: 0.994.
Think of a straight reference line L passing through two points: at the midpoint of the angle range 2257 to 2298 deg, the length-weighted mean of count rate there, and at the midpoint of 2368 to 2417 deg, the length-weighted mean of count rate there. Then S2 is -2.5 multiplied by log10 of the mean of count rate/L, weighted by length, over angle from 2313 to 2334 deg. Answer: 0.11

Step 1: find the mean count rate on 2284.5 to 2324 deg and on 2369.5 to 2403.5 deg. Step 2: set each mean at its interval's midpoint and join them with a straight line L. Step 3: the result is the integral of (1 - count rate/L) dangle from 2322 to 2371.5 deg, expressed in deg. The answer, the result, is 2.0 deg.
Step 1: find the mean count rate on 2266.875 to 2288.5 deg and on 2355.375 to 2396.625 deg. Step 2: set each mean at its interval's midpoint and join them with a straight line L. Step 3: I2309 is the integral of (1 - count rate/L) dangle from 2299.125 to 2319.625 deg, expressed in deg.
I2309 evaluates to 1.0 deg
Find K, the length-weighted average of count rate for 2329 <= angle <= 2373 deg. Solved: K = 1.04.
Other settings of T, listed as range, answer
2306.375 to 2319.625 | 0.96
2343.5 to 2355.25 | 1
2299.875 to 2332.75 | 0.963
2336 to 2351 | 0.958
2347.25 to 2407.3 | 1.12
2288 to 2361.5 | 0.987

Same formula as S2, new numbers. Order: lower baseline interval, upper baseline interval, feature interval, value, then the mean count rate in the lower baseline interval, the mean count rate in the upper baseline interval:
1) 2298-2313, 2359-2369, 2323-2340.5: 0.16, 0.997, 1.18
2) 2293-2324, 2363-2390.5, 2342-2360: 0.05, 0.976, 1.14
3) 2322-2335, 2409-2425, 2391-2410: -0.05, 0.937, 1.14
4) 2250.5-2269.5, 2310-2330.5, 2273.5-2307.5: -0.08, 0.93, 0.944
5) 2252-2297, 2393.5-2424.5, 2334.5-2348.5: 0.13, 0.971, 1.14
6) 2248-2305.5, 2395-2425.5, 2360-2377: -0.07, 0.973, 1.14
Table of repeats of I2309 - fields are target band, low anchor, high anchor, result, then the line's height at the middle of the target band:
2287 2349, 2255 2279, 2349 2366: 3.91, 1.04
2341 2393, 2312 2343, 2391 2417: -2.90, 1.04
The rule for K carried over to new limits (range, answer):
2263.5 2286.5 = 0.965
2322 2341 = 0.93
